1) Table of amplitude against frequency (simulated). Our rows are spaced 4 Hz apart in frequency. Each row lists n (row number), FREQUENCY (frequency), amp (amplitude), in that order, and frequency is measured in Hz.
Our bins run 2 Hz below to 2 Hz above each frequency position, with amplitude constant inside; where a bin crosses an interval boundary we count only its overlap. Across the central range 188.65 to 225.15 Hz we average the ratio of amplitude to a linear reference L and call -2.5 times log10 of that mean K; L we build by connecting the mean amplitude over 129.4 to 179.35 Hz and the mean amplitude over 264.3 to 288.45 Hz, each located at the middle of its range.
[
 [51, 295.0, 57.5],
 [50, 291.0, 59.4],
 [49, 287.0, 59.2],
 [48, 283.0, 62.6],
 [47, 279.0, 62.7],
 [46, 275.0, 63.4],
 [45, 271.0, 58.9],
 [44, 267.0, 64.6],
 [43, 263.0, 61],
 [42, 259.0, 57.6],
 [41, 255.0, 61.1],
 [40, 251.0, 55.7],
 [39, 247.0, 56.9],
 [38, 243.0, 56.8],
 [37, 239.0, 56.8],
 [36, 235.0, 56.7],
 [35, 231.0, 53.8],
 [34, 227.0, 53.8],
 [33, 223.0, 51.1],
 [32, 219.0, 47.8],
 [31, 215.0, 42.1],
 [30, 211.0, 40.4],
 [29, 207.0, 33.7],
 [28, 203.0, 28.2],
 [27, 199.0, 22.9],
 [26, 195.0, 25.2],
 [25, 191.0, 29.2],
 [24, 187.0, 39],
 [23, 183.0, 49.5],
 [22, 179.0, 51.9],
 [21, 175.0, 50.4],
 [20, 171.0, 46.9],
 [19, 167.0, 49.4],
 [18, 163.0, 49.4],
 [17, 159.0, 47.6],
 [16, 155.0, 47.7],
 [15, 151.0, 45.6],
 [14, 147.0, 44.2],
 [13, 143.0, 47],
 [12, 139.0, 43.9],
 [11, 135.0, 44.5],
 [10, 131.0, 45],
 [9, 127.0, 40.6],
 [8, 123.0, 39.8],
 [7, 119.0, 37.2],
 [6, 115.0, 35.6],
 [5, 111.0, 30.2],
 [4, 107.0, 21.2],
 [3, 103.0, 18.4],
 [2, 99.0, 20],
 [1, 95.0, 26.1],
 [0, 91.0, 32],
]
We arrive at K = 0.44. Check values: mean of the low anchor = 47.1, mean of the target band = 35.7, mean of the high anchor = 61.9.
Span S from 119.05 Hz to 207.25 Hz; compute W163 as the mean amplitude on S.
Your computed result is 41.9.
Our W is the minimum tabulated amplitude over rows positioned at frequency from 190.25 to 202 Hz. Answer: 22.9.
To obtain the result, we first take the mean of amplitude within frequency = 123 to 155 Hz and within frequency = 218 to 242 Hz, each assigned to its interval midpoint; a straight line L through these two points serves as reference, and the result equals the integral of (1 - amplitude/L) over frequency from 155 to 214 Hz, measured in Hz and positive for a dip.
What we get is 9.8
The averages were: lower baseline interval 44.3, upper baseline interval 53.7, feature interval 40.5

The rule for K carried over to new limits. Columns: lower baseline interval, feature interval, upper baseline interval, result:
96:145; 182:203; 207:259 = 0.392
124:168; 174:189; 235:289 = 0.053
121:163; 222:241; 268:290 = 0.021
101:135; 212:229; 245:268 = 0.098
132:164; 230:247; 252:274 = 0.023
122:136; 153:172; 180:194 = -0.189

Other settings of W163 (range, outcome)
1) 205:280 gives 54.4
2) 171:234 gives 41.7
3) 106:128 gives 34.4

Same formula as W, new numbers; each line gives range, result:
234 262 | 55.7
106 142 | 21.2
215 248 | 42.1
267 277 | 58.9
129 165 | 43.9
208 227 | 40.4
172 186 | 49.5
